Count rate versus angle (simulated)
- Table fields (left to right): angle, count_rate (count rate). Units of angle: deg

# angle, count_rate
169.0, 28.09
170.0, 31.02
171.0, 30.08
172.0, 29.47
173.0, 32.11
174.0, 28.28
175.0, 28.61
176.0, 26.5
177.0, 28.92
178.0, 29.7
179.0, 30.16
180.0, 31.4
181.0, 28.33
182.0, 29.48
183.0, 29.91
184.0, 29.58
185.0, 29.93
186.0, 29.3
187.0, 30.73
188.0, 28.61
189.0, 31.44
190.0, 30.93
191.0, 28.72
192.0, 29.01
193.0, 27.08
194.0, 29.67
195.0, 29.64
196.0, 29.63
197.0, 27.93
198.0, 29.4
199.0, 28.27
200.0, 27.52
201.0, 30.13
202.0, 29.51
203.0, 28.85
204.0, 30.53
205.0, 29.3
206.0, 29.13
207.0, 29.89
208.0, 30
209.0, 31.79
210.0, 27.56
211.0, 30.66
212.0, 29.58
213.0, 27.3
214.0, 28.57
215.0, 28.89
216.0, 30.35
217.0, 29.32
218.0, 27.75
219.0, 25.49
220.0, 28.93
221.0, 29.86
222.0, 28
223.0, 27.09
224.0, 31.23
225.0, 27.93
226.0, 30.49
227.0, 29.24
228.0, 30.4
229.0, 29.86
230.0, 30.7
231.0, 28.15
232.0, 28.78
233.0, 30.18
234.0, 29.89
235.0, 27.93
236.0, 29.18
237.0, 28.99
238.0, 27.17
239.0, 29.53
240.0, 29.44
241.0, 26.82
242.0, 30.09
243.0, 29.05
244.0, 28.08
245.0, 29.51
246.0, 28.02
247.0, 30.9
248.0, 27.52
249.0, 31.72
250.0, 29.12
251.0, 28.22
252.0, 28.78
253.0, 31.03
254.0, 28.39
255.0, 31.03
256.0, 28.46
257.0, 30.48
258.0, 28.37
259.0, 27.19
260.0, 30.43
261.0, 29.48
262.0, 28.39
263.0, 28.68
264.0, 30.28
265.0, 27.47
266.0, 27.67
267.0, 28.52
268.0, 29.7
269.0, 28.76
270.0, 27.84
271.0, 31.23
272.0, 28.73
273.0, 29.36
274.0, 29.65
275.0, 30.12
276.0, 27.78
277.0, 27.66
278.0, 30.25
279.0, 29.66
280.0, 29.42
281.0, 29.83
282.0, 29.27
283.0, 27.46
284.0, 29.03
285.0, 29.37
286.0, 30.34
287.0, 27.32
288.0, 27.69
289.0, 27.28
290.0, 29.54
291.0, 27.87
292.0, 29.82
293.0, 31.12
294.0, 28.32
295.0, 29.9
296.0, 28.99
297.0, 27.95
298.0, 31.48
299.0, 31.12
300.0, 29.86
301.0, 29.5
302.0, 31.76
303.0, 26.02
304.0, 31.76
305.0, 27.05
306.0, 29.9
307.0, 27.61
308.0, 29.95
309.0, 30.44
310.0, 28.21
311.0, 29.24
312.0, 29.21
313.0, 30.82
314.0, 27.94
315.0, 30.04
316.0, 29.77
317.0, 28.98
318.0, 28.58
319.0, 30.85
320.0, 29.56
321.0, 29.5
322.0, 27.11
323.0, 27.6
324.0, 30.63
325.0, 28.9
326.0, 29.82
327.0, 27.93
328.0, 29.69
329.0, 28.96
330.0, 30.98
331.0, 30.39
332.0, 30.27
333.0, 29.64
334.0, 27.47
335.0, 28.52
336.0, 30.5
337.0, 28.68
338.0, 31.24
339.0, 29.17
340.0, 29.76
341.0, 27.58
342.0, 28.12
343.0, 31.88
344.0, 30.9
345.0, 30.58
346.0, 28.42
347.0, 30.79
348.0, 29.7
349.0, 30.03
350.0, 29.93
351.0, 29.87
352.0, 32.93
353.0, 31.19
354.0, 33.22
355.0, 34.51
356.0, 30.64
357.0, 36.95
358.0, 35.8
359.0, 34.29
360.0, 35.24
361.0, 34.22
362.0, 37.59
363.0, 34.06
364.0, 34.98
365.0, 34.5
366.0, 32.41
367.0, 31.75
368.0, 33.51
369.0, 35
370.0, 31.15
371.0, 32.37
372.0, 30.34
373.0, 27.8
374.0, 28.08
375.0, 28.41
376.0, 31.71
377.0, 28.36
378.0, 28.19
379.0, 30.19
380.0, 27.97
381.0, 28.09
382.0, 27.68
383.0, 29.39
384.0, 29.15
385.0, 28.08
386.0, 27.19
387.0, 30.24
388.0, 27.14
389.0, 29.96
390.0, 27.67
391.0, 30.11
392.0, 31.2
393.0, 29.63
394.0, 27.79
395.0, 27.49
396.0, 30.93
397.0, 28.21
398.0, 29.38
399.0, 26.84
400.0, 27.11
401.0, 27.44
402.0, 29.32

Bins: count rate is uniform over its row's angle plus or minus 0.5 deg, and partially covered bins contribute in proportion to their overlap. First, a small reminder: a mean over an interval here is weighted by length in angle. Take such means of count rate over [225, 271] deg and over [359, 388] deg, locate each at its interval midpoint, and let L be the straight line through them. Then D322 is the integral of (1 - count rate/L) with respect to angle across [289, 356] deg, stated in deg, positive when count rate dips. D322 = 1.2 deg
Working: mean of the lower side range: 29.1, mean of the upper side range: 31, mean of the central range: 29.7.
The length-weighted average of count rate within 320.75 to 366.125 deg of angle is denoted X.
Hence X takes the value 31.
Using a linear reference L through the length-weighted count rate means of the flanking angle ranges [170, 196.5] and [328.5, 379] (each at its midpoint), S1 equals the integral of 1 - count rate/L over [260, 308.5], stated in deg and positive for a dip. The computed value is 2.2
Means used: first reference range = 29.5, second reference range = 31.2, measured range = 29.1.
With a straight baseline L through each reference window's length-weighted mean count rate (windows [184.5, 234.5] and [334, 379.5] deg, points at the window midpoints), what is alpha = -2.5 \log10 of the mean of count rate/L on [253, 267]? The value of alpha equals 0.036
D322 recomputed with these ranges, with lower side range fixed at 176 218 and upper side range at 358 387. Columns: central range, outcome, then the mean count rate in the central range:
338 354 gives 0.4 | 30.2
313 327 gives 0.7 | 29.2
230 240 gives 0.3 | 29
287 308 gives 0.8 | 29.2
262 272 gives 0.4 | 28.9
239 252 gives 0.4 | 29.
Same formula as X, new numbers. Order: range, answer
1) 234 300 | 29.1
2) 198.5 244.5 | 29.1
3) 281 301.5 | 29.2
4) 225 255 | 29.2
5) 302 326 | 29.2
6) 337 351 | 29.8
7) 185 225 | 29.2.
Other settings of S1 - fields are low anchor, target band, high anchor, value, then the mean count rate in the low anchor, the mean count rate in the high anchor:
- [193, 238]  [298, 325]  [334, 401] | 0.56 deg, 29.1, 30.5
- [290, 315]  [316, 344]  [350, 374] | 1.55 deg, 29.4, 33.1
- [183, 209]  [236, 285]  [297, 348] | 0.67 deg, 29.4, 29.5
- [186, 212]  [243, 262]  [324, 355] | 0.26 deg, 29.4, 30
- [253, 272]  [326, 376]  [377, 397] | -4.09 deg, 29.1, 28.8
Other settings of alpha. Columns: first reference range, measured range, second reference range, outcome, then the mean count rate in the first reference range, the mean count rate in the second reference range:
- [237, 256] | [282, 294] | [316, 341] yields 0.02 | 29.1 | 29.3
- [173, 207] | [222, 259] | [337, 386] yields 0.03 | 29.3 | 31.1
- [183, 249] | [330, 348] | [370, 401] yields -0.03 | 29.2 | 28.9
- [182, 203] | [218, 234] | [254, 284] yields 0.01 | 29.3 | 29.1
